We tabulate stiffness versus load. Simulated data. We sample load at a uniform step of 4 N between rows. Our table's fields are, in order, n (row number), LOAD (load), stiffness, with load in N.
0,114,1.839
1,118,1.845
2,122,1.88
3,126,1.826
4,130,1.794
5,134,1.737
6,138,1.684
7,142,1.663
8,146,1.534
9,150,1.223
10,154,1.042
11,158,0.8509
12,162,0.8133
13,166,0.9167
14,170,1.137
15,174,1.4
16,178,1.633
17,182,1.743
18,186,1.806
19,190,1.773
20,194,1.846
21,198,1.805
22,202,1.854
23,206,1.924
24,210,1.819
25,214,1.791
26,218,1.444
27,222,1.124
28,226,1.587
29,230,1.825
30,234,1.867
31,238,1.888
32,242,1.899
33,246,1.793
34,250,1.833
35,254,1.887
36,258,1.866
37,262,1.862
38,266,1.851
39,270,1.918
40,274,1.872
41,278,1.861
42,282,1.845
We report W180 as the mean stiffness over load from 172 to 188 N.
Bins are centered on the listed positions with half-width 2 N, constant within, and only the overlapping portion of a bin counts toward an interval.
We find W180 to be 1.65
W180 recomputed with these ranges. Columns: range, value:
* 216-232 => 1.5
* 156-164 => 0.832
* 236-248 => 1.86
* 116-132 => 1.84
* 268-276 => 1.9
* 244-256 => 1.84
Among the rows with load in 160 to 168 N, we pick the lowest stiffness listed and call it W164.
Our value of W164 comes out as 0.8133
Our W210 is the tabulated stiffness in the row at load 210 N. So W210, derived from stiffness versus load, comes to 1.819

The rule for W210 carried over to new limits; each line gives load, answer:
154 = 1.042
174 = 1.4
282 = 1.845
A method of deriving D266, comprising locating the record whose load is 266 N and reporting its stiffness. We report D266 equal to 1.851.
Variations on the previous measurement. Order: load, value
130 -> 1.794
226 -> 1.587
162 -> 0.8133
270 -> 1.918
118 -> 1.845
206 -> 1.924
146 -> 1.534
